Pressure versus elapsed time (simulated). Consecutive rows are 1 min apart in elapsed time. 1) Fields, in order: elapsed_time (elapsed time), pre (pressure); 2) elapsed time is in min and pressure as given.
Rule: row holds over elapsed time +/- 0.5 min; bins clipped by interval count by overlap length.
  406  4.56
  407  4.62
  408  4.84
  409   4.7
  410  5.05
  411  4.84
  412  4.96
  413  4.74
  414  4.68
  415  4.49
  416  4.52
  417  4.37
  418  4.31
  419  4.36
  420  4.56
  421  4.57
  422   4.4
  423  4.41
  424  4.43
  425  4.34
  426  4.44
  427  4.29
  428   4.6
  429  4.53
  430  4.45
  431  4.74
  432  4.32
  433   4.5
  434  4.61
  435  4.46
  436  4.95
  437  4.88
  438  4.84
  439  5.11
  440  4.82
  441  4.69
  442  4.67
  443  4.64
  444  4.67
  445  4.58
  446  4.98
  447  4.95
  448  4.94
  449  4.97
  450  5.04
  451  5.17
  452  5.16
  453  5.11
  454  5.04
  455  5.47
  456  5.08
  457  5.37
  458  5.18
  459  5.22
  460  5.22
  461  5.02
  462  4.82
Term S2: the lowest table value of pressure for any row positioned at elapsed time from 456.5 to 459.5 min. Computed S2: 5.18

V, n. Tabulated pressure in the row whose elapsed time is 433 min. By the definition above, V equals 4.5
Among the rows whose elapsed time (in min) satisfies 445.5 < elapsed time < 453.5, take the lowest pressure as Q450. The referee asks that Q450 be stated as 4.94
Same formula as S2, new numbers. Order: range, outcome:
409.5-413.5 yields 4.74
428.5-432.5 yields 4.32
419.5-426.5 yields 4.34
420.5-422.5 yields 4.4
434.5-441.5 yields 4.46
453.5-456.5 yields 5.04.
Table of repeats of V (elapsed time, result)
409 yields 4.7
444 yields 4.67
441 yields 4.69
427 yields 4.29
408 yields 4.84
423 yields 4.41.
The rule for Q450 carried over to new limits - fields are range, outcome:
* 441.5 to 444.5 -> 4.64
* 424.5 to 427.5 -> 4.29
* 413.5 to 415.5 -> 4.49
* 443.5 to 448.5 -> 4.58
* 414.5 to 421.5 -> 4.31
